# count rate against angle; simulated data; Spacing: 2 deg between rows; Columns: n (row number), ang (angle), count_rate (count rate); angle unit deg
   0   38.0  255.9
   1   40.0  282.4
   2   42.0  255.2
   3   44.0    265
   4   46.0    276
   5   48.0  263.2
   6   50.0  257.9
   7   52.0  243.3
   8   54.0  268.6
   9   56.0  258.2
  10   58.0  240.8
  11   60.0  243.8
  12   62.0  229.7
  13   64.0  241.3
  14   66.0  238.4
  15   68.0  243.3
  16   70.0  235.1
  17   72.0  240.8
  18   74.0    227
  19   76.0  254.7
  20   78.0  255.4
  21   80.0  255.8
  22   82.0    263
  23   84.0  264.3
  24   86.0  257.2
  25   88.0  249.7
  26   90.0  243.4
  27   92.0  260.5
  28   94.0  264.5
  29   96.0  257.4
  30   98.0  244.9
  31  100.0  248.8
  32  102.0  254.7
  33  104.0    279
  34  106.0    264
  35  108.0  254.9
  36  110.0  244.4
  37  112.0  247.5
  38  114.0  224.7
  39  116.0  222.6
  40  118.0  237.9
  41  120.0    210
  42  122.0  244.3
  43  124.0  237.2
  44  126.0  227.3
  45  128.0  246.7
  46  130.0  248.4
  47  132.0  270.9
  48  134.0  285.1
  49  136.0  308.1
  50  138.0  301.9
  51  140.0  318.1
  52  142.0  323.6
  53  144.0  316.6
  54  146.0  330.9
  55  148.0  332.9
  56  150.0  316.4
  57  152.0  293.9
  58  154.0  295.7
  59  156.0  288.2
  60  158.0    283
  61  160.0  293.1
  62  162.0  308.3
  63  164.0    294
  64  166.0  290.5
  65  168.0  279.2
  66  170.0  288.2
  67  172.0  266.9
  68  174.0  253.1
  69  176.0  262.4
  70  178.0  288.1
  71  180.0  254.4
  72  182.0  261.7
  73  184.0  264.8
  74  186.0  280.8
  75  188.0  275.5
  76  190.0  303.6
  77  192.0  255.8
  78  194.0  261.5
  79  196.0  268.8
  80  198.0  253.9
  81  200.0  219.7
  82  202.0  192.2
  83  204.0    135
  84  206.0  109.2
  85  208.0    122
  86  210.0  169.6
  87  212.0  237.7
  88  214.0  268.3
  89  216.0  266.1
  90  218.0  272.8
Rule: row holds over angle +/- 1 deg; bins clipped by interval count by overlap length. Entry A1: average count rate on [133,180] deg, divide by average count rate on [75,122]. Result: 1.18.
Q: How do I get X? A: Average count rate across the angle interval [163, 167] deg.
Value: 292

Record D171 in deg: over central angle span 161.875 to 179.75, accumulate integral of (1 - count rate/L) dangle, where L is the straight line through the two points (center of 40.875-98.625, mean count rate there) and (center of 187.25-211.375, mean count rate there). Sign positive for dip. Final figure -4.6 deg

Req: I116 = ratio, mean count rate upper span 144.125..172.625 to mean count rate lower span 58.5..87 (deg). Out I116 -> 1.21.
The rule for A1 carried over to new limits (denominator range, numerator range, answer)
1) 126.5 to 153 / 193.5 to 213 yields 0.66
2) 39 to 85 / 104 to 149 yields 1.06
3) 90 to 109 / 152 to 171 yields 1.13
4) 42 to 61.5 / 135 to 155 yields 1.22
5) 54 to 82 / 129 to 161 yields 1.23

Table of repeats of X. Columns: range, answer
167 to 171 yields 284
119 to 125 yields 230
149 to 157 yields 299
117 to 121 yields 224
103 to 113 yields 258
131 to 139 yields 292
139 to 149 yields 324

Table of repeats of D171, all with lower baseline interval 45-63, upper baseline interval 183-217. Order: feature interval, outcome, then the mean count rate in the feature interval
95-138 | -1.6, 252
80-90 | -0.3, 257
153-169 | -3.8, 292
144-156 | -3.8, 312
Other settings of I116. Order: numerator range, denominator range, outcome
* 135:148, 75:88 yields 1.23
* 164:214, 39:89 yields 0.96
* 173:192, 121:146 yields 0.97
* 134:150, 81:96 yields 1.23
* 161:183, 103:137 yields 1.11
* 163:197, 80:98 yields 1.07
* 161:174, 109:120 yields 1.22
